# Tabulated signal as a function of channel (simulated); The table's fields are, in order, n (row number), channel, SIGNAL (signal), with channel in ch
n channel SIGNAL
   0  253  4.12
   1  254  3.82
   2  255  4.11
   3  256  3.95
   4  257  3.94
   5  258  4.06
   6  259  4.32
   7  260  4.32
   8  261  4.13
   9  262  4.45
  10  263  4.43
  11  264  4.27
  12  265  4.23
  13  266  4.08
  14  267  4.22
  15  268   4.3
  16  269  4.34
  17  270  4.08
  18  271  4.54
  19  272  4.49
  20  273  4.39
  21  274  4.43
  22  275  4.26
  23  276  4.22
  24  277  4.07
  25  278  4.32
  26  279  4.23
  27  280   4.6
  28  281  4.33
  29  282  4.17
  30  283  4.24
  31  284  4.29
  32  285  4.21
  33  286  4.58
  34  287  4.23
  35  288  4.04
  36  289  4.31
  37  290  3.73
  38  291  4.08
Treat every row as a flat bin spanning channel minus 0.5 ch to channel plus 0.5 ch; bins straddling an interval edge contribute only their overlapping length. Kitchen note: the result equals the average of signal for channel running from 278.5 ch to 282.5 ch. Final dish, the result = 4.33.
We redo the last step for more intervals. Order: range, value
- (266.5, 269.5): 4.29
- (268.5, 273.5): 4.37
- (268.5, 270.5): 4.21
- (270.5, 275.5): 4.42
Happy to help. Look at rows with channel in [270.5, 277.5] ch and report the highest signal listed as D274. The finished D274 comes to 4.54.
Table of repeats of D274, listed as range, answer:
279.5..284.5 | 4.6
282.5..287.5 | 4.58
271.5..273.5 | 4.49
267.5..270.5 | 4.34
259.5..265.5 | 4.45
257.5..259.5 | 4.32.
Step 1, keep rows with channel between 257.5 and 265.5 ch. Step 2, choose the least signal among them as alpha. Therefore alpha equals 4.06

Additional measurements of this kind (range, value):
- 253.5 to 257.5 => 3.82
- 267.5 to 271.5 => 4.08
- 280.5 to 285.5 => 4.17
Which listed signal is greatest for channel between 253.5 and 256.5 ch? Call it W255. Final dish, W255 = 4.11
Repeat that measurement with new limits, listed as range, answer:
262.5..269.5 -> 4.43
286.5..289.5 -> 4.31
